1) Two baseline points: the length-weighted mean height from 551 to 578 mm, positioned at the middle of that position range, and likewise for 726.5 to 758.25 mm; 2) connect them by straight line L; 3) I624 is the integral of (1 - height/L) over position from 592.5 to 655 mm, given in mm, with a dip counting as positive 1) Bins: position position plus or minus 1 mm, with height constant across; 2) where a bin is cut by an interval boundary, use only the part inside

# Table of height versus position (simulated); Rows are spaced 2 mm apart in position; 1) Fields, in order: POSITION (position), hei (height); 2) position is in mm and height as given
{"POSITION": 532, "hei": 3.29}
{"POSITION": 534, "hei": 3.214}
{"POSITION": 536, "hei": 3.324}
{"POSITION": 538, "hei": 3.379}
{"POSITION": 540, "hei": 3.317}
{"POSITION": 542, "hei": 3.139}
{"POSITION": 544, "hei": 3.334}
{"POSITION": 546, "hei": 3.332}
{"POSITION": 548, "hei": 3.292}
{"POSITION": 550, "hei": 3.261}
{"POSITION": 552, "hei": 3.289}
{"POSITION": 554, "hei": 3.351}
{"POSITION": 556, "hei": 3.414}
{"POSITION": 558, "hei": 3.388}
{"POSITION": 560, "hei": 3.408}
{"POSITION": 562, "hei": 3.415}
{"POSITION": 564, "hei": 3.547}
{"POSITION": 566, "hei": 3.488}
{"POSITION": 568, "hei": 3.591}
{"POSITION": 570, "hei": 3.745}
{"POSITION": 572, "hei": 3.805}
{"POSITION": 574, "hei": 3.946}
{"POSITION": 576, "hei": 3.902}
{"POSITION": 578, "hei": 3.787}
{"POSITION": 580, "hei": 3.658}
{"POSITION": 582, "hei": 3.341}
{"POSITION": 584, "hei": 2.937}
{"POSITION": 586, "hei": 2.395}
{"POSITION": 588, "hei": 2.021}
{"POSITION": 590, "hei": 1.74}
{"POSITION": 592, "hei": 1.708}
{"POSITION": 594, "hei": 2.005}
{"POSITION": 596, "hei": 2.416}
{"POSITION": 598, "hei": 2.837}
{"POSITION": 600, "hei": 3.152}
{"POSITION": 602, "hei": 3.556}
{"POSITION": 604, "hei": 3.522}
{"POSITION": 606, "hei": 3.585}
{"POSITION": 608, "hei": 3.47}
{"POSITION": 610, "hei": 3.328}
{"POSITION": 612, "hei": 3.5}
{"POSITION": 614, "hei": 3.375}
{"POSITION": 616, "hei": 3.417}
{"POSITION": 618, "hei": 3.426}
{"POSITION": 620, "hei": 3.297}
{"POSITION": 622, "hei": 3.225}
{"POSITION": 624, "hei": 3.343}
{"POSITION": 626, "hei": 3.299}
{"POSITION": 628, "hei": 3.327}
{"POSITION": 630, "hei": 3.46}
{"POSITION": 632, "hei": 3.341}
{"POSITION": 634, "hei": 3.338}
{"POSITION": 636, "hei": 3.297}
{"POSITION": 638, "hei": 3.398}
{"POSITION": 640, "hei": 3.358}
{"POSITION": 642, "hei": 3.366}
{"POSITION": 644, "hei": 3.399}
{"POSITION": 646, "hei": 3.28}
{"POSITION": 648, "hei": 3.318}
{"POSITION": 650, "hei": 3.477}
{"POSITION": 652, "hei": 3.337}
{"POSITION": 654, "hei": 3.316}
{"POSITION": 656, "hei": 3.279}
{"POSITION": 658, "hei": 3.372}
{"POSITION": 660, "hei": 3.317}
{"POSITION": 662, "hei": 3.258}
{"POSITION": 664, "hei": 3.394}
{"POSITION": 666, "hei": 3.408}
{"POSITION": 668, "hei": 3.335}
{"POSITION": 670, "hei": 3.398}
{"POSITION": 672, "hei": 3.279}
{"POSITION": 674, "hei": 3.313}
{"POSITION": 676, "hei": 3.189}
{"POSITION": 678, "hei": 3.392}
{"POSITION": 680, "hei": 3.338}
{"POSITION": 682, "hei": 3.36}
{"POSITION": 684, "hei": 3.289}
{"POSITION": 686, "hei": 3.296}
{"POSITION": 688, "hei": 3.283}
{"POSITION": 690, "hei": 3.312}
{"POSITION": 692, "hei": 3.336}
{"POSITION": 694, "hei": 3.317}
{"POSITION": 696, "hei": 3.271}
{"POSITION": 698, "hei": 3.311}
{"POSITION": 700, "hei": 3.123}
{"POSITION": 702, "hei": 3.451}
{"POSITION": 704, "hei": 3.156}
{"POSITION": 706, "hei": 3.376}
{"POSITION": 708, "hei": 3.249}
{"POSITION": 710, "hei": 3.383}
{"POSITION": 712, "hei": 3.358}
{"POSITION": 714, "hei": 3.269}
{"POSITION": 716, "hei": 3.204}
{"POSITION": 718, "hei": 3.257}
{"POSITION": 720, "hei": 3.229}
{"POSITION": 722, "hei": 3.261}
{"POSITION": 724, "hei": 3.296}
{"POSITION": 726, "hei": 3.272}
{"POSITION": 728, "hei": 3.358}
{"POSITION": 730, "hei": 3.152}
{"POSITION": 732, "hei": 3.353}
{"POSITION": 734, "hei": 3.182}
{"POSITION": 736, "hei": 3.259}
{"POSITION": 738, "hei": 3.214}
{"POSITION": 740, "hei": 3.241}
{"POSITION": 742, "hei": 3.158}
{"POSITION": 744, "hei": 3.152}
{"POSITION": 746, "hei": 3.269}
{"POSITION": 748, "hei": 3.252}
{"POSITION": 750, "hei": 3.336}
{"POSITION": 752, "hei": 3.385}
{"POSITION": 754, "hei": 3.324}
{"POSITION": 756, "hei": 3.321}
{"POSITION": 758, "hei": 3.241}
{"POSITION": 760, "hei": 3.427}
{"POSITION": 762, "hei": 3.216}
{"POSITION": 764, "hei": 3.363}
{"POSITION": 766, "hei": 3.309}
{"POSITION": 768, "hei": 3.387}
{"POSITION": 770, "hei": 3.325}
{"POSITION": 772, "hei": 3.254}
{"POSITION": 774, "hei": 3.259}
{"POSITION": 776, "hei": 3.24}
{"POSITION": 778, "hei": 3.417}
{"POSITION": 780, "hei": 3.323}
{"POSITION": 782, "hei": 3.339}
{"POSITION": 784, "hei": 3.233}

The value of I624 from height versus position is 3.5 mm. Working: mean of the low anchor 3.57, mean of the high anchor 3.26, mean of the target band 3.27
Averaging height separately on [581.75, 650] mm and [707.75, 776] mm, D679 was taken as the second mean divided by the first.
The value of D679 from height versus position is 1.05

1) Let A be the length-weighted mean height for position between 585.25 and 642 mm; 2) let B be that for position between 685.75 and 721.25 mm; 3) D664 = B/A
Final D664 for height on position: 1.1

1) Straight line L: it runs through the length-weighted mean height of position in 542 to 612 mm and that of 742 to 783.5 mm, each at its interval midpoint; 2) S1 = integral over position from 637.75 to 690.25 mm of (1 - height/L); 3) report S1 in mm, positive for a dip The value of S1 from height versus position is -1.3 mm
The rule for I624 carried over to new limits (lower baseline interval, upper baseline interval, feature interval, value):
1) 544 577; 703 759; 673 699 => 0.2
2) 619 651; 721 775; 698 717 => 0.1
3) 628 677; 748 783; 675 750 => 1.2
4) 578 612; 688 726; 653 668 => -1.0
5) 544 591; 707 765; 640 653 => -0.3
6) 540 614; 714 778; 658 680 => -0.6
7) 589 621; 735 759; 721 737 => -0.2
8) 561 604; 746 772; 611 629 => -1.2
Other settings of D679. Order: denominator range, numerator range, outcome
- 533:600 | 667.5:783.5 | 1.04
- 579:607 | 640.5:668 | 1.21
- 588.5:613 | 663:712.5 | 1.15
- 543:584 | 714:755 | 0.93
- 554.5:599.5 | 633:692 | 1.07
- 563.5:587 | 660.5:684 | 0.95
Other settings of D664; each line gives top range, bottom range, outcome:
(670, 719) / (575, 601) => 1.19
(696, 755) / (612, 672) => 0.98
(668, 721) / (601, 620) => 0.95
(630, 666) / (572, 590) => 1.05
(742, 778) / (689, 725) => 1.00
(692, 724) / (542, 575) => 0.95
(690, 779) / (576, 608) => 1.13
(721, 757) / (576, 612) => 1.11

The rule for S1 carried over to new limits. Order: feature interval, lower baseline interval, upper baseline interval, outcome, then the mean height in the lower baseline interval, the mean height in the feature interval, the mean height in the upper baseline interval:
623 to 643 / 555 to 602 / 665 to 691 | -0.74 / 3.12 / 3.35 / 3.32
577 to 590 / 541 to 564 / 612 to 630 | 1.64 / 3.34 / 2.92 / 3.35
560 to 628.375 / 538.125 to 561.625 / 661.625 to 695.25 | 2.34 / 3.33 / 3.21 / 3.32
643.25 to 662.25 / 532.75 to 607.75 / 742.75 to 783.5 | -0.52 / 3.21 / 3.34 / 3.31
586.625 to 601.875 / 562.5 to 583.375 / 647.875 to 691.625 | 5.27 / 3.66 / 2.35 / 3.33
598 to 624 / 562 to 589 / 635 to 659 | -0.05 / 3.4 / 3.38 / 3.35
